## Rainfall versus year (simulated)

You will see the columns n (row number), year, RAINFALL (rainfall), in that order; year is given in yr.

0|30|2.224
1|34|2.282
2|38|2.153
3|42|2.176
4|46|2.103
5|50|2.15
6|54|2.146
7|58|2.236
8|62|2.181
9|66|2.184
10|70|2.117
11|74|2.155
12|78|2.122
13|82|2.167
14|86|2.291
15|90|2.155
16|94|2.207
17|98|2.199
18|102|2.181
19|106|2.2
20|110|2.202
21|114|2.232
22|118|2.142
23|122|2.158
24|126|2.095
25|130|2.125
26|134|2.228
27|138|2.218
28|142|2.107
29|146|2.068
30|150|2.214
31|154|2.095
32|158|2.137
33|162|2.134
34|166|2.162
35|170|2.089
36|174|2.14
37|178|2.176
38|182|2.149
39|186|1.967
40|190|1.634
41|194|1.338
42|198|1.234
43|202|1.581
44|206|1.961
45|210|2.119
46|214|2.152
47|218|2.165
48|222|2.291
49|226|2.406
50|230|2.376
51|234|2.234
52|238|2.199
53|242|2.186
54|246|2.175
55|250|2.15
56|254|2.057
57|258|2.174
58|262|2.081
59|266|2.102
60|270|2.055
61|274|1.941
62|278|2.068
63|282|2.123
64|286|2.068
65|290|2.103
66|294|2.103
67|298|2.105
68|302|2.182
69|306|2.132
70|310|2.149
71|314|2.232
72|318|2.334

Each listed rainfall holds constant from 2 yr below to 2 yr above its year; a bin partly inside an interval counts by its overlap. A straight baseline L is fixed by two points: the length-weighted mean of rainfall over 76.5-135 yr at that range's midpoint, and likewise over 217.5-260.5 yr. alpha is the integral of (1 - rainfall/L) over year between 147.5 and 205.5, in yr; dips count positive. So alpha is 7.0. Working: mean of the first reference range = 2.18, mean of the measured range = 1.93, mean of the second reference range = 2.22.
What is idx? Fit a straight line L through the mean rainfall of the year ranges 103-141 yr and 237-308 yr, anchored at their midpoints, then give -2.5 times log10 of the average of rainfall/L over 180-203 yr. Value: 0.28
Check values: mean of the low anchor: 2.18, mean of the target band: 1.65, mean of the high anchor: 2.11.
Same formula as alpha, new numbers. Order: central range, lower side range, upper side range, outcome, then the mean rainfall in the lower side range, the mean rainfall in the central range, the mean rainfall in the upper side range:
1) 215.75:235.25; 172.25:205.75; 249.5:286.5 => -3.8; 1.78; 2.29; 2.08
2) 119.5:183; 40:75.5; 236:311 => -0.1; 2.16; 2.14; 2.11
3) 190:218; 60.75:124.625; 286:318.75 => 5.3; 2.18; 1.75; 2.16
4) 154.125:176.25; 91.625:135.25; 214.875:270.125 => 0.6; 2.18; 2.13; 2.19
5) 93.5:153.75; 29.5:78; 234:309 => -0.4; 2.17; 2.17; 2.12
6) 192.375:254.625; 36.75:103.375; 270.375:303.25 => 1.9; 2.17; 2.04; 2.08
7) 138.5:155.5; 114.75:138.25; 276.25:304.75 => 0.2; 2.16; 2.13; 2.11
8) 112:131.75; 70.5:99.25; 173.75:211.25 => -0.9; 2.18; 2.15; 1.81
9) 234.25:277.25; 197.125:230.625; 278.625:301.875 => -0.8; 2.04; 2.12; 2.11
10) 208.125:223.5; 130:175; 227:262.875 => 0.0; 2.14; 2.18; 2.19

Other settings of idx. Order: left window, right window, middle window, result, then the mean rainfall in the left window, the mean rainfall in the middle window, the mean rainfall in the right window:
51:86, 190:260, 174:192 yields 0.039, 2.17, 2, 2.04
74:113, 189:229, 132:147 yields -0.043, 2.19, 2.16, 1.91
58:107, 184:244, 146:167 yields -0.034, 2.18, 2.14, 1.99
